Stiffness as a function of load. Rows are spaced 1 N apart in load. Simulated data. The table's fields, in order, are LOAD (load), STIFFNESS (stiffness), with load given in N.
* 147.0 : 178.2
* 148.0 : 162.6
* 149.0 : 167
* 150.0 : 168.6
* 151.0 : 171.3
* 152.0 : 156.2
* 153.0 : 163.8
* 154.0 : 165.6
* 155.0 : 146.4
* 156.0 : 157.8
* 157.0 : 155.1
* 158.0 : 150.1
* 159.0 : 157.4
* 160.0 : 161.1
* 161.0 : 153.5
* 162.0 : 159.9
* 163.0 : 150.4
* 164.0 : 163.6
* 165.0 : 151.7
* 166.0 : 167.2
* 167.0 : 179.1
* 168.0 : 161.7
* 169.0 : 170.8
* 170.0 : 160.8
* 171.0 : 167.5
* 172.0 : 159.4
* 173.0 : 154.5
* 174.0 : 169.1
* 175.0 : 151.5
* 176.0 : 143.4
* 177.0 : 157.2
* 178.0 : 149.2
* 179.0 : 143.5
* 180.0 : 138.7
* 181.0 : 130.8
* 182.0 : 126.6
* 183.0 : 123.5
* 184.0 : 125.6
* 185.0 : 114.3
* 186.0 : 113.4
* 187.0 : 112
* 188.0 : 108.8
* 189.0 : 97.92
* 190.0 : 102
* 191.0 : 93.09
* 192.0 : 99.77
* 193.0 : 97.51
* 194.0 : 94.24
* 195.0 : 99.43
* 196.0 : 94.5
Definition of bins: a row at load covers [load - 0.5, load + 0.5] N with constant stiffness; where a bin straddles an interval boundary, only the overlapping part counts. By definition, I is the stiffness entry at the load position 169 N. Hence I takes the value 170.8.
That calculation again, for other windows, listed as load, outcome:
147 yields 178.2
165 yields 151.7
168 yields 161.7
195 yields 99.43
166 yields 167.2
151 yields 171.3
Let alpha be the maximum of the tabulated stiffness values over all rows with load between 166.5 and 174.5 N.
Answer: 179.1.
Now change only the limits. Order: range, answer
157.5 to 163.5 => 161.1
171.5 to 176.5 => 169.1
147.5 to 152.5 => 171.3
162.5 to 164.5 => 163.6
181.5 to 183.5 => 126.6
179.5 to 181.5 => 138.7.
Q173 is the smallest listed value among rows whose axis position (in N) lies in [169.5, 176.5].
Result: 143.4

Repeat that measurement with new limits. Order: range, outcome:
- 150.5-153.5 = 156.2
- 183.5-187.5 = 112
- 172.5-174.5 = 154.5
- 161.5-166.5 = 150.4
